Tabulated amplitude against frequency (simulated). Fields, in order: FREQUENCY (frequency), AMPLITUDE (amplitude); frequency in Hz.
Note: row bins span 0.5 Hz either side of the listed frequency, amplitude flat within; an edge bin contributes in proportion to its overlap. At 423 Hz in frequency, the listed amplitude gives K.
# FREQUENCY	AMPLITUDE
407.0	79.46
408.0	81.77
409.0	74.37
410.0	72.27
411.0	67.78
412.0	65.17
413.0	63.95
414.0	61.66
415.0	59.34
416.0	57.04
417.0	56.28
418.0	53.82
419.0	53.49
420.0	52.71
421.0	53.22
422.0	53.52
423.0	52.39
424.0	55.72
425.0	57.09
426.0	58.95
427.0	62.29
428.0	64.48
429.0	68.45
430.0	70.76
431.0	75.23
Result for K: 52.39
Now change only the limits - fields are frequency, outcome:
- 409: 74.37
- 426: 58.95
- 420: 52.71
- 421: 53.22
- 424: 55.72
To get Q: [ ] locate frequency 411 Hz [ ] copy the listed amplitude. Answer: 67.78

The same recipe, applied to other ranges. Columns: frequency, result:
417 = 56.28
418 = 53.82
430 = 70.76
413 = 63.95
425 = 57.09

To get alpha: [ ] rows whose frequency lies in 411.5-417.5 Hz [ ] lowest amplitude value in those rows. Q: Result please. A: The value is 56.28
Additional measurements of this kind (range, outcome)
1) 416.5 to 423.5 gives 52.39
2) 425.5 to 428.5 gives 58.95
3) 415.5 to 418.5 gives 53.82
